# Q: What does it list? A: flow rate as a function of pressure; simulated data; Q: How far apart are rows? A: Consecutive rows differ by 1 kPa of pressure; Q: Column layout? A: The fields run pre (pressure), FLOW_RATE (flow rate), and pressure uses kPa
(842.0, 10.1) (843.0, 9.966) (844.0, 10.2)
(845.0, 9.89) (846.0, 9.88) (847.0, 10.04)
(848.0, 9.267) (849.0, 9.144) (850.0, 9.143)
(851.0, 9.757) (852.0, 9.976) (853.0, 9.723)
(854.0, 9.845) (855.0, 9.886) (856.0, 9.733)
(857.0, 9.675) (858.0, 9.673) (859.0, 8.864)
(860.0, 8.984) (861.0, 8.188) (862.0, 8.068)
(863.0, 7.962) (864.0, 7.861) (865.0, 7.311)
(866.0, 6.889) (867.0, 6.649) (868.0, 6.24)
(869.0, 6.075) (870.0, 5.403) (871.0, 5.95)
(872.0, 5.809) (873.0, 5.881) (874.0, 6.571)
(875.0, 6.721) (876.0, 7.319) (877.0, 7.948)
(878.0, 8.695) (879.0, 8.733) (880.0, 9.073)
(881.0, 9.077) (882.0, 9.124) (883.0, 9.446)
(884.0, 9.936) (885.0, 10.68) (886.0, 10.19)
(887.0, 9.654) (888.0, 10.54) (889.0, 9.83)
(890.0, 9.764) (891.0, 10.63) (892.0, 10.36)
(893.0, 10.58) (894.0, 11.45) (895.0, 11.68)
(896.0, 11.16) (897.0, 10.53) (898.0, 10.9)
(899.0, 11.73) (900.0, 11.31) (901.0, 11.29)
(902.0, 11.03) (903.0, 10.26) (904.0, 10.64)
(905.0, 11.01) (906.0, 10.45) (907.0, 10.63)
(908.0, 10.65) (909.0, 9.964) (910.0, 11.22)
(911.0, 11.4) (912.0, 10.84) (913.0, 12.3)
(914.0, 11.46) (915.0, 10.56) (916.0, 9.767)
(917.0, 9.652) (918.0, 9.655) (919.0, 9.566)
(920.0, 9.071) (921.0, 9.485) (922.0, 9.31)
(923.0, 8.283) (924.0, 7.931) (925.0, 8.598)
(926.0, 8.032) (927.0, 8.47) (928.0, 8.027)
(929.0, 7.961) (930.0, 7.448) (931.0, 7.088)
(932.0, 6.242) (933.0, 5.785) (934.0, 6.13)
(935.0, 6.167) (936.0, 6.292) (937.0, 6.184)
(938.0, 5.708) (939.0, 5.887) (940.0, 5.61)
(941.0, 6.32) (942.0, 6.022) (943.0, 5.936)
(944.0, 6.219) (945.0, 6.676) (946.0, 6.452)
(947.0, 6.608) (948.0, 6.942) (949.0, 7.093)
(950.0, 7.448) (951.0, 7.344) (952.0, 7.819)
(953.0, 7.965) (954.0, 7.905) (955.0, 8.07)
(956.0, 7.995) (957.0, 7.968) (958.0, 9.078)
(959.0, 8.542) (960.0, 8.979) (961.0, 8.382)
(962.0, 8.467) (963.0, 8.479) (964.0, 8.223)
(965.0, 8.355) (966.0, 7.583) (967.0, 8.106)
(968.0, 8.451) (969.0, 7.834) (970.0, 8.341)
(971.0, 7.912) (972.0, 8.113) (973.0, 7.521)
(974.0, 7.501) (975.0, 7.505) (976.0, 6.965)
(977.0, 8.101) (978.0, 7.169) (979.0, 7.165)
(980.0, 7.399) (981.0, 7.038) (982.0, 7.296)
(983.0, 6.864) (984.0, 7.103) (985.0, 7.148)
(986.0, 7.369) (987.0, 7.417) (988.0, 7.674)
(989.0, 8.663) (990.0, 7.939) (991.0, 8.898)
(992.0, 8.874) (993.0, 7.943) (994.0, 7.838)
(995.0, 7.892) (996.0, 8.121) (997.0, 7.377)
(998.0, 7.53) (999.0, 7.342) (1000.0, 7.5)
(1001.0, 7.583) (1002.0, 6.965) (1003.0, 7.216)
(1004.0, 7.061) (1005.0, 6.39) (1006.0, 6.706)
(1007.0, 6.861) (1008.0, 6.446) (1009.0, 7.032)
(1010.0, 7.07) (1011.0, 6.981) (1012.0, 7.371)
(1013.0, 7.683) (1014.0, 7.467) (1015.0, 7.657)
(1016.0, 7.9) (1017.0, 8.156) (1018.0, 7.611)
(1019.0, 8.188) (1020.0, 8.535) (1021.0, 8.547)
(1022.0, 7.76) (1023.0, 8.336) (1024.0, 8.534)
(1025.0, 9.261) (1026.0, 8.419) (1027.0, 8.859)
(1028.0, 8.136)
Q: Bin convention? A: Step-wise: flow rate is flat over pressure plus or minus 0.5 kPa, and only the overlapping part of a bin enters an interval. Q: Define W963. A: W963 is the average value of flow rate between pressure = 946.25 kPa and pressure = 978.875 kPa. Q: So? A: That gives 7.88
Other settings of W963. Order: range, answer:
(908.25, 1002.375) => 7.92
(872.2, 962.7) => 8.77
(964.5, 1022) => 7.6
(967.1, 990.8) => 7.61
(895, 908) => 10.9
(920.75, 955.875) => 7.12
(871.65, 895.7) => 9.19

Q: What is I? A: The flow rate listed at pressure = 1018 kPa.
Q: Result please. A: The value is 7.611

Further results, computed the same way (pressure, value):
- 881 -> 9.077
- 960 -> 8.979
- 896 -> 11.16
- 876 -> 7.319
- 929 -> 7.961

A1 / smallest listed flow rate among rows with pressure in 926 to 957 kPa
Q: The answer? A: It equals 5.61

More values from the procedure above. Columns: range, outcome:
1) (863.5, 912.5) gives 5.403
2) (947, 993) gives 6.608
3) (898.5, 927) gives 7.931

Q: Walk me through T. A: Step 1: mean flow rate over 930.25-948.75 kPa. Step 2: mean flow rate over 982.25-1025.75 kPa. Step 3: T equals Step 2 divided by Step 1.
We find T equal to 1.22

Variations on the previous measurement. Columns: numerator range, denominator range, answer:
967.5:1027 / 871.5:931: 0.79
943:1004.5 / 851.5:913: 0.82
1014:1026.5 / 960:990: 1.06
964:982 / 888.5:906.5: 0.71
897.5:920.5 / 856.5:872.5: 1.43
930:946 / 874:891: 0.68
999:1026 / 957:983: 0.96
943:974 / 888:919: 0.73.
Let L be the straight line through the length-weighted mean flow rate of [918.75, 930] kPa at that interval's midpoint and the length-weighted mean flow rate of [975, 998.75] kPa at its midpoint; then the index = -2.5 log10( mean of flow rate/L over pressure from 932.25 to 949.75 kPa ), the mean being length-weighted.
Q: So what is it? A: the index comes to 0.31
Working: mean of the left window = 8.54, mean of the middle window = 6.25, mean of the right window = 7.64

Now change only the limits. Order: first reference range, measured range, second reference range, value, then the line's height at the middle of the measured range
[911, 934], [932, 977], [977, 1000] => 0.128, 8.28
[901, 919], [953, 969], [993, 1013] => 0.065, 8.79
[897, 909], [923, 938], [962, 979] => 0.325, 9.64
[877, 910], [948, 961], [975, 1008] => 0.072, 8.54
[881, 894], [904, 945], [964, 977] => 0.088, 9.09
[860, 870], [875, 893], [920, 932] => -0.241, 7.54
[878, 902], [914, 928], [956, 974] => 0.036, 9.45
